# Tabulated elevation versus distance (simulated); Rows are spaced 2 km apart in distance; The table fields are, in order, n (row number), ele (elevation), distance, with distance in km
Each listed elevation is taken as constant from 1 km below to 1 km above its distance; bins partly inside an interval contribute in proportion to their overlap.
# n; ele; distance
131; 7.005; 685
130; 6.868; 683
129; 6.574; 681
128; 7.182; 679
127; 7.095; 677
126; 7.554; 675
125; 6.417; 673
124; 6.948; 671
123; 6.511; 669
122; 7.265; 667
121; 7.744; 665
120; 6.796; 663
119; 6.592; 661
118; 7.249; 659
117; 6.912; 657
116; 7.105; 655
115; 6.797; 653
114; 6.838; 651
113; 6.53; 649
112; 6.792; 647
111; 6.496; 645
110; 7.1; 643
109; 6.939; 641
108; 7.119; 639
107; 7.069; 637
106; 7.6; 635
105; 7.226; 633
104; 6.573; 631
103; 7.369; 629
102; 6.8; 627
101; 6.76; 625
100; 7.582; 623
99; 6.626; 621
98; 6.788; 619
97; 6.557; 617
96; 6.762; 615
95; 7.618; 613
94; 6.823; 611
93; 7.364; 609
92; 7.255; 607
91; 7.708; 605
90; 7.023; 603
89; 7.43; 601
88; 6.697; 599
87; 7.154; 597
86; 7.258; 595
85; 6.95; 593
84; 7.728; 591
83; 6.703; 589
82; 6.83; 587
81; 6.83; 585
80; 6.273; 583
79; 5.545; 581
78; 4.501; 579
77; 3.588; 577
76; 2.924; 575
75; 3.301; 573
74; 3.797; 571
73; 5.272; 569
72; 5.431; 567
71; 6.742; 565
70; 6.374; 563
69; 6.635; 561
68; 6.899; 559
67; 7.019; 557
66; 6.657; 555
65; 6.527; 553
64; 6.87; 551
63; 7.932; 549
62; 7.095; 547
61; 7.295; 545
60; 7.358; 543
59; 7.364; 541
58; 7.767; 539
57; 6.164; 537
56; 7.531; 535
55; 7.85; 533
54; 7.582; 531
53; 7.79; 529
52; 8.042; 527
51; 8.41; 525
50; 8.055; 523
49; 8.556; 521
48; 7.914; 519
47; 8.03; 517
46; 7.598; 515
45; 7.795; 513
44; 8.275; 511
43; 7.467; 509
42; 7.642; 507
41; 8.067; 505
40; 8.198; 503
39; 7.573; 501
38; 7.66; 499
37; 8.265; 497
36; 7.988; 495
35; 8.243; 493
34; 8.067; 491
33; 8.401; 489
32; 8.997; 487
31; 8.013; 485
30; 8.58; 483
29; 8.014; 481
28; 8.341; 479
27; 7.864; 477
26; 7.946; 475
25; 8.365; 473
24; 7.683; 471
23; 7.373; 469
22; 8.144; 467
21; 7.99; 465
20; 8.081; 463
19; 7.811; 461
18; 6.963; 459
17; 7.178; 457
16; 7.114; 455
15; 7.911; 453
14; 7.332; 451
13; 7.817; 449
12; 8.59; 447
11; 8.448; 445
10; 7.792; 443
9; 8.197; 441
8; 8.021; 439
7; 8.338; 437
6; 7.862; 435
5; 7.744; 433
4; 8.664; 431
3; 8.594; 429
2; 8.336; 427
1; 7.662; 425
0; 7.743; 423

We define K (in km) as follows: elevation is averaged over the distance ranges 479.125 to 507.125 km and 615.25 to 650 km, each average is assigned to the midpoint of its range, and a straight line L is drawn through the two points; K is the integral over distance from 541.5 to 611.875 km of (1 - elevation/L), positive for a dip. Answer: 9.6 km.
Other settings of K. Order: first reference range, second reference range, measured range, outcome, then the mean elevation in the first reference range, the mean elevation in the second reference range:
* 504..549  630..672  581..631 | 1.6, 7.72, 6.96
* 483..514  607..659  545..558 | 1.0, 8.06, 6.98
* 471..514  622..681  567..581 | 6.3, 8.07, 6.99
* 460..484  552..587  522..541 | -3.3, 8.02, 5.58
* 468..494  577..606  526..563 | 0.4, 8.15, 6.65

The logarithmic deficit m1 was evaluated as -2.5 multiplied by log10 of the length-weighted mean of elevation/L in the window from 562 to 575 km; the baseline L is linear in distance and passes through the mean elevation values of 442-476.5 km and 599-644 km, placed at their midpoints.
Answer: 0.42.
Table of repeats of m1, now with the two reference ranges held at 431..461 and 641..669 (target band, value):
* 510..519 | -0.05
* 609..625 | 0.02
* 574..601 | 0.18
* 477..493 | -0.09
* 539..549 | 0.00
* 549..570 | 0.13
